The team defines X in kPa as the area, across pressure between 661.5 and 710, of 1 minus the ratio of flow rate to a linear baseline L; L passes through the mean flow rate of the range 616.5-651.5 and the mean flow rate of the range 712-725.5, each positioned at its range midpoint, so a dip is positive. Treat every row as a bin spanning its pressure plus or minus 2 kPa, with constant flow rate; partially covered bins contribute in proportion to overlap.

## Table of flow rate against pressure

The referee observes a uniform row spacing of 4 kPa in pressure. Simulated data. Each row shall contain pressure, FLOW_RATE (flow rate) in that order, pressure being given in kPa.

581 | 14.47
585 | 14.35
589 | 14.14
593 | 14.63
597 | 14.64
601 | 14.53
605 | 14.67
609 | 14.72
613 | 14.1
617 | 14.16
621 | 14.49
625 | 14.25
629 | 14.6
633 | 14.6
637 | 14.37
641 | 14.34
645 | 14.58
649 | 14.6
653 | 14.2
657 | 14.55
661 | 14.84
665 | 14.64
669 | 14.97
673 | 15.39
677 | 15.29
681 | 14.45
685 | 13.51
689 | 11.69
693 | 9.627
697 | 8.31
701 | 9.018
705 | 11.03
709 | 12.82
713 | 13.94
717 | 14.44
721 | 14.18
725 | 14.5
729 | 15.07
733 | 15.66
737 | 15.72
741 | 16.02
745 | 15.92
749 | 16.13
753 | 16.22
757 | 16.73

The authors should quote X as 5.8 kPa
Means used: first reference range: 14.5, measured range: 12.6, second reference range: 14.3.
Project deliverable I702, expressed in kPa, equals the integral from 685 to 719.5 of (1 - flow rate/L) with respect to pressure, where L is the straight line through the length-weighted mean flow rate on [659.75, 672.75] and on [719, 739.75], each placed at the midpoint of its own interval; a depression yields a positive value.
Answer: 8.0 kPa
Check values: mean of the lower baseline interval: 14.9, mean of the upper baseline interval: 15.1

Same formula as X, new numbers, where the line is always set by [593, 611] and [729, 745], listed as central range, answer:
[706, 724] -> 2.1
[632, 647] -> 0.5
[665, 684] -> 0.4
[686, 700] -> 4.8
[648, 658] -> 0.4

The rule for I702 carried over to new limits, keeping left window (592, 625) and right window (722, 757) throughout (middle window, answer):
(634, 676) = 0.7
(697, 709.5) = 4.1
